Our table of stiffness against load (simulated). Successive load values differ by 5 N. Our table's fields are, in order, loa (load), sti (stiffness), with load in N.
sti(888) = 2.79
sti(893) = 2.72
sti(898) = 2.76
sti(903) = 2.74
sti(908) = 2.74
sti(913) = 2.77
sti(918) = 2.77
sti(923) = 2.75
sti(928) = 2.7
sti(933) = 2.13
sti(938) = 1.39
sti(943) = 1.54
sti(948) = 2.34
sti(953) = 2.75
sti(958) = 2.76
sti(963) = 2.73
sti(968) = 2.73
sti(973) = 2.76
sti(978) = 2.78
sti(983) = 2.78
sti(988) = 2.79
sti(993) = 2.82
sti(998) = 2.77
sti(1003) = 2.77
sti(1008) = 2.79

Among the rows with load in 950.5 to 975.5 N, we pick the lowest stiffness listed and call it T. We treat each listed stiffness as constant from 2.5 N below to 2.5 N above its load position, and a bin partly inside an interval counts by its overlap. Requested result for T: 2.73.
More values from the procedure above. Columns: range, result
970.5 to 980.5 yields 2.76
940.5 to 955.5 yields 1.54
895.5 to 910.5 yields 2.74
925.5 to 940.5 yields 1.39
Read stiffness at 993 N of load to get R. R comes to 2.82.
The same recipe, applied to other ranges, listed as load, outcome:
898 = 2.76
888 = 2.79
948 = 2.34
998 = 2.77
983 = 2.78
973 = 2.76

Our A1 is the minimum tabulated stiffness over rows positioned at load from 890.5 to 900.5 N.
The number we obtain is 2.72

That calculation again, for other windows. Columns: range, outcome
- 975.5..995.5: 2.78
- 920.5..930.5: 2.7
